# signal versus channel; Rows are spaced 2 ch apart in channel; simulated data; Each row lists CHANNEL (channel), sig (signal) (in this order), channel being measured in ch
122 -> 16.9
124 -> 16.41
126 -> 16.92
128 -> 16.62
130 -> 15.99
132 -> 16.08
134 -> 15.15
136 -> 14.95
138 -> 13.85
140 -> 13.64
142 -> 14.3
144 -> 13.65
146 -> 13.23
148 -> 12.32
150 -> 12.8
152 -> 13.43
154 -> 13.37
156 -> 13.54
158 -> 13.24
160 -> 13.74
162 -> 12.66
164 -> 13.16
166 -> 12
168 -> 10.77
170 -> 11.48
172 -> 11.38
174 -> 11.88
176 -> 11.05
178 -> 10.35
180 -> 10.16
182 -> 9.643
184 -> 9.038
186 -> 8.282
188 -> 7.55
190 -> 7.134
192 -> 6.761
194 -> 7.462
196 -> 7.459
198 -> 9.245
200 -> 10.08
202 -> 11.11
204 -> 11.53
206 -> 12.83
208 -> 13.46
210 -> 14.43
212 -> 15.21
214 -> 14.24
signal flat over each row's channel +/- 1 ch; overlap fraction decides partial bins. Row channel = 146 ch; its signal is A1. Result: 13.23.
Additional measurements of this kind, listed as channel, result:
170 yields 11.48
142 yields 14.3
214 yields 14.24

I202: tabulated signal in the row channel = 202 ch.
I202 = 11.11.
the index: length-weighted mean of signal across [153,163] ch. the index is 13.3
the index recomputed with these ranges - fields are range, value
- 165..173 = 11.4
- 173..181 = 10.9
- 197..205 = 10.5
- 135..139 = 14.4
